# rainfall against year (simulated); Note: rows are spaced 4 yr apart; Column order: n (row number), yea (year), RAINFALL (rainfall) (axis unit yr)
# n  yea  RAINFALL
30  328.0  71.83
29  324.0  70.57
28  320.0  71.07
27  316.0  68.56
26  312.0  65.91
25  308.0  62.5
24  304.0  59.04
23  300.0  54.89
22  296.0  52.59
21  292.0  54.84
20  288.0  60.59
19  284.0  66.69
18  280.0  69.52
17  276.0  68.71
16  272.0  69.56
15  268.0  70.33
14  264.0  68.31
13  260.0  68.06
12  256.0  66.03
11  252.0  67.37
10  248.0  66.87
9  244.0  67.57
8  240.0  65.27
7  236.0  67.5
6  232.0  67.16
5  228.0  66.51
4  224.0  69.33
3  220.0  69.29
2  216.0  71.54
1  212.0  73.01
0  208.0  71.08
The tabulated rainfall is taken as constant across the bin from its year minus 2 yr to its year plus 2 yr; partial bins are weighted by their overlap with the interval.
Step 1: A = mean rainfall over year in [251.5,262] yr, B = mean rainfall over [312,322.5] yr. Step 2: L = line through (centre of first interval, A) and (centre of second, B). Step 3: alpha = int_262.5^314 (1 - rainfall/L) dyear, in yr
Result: 3.6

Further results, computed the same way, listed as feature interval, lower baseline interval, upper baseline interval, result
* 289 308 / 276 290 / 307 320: 2.9 yr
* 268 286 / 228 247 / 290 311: -2.4 yr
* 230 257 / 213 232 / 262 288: 0.8 yr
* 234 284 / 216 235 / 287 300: -4.8 yr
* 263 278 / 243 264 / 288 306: -1.5 yr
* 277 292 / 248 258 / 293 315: -0.5 yr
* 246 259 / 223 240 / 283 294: -0.4 yr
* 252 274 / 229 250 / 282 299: -1.9 yr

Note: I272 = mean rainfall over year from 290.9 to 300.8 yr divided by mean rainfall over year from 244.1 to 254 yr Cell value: 0.80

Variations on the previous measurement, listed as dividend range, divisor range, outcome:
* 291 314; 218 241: 0.86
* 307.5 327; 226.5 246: 1.02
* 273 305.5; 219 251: 0.91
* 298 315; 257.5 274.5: 0.89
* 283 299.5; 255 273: 0.84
